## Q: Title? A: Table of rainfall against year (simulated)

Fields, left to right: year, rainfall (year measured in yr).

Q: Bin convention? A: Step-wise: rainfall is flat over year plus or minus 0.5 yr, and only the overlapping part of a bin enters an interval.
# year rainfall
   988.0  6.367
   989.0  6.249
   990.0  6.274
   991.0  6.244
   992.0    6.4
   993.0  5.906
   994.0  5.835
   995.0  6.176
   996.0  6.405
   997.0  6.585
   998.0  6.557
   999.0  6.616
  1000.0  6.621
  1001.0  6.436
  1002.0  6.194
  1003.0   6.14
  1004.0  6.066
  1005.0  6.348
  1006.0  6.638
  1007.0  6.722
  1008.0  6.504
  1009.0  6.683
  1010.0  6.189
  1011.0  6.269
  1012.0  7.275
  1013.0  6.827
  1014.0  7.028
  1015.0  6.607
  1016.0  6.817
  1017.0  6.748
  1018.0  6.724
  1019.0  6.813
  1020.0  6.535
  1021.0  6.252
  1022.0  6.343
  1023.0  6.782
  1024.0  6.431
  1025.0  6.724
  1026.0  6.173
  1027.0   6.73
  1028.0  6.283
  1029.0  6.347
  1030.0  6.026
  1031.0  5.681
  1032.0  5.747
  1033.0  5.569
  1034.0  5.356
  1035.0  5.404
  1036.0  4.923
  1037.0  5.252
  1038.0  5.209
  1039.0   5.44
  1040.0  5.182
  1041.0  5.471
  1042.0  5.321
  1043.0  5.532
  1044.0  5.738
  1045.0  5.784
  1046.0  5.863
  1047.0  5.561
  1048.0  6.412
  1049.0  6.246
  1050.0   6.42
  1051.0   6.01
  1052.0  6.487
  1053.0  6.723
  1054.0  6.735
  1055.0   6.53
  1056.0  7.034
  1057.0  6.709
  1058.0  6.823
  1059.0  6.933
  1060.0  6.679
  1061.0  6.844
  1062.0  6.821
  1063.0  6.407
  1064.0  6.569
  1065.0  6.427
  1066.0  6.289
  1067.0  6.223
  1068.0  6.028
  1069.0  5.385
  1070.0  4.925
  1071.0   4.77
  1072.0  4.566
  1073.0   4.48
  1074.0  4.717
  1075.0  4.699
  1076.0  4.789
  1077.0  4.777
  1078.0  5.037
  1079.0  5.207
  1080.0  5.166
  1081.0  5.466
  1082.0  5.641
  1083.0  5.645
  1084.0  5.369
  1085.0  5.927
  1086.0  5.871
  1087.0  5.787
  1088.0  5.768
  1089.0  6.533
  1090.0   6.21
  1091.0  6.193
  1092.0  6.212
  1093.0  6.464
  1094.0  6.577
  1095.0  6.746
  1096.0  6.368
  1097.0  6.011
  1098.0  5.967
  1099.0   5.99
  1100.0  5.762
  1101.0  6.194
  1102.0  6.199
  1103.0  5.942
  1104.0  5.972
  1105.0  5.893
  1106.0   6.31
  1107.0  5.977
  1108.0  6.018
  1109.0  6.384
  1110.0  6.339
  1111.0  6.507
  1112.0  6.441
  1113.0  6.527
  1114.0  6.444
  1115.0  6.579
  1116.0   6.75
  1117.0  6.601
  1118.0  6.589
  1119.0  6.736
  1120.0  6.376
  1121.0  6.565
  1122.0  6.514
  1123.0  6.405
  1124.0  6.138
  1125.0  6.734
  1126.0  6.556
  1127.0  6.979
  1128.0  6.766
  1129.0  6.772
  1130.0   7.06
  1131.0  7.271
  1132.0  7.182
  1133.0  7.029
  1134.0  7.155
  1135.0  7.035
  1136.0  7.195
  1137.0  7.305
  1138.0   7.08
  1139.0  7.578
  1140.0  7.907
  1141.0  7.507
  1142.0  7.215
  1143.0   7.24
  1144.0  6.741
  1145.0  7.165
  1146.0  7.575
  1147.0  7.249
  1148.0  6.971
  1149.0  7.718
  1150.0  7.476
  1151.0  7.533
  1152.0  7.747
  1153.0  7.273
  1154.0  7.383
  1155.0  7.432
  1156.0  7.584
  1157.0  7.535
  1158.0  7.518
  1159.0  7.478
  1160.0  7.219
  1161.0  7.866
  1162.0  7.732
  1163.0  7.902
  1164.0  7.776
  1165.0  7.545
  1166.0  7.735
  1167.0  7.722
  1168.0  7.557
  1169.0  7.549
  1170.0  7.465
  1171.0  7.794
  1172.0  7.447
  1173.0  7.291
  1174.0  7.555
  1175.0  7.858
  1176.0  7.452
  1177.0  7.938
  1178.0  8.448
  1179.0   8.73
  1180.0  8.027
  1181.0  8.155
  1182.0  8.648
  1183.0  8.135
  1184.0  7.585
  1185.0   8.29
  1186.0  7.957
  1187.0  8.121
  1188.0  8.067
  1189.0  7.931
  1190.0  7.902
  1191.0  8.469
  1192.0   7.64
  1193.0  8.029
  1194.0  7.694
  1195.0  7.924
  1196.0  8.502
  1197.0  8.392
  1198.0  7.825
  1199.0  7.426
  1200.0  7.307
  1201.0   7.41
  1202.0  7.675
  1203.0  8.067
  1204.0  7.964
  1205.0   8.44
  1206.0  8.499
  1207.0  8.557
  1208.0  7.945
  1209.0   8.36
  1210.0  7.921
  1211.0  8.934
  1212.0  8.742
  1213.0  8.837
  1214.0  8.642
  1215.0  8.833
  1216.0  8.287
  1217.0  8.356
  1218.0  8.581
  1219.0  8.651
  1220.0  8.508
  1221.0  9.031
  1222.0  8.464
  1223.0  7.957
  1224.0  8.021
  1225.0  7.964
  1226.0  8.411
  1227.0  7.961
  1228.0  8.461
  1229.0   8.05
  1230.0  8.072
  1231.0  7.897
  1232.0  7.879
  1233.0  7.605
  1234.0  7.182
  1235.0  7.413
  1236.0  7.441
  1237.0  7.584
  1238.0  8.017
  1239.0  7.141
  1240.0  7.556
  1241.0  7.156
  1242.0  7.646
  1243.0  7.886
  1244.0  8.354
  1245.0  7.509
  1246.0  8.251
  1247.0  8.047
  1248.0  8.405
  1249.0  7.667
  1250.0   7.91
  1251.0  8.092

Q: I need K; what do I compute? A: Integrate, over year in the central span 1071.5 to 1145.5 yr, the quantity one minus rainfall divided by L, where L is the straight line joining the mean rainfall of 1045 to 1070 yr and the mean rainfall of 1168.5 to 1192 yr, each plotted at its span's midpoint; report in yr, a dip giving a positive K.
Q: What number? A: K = 7.9 yr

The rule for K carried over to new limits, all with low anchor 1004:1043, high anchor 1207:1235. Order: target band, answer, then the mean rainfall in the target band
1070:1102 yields 5.7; 5.64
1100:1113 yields 1.6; 6.18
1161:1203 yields -0.1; 7.87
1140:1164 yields 0.3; 7.45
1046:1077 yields 2.6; 6.02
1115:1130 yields 1.3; 6.62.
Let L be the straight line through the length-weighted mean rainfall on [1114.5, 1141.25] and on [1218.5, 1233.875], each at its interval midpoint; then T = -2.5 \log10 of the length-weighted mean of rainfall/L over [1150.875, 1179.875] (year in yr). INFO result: -0.040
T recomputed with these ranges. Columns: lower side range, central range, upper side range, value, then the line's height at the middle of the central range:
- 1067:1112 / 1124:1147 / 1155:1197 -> -0.04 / 6.87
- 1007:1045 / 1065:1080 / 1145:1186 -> 0.27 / 6.66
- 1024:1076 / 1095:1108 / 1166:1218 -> 0.10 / 6.69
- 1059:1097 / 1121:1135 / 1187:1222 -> -0.01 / 6.75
